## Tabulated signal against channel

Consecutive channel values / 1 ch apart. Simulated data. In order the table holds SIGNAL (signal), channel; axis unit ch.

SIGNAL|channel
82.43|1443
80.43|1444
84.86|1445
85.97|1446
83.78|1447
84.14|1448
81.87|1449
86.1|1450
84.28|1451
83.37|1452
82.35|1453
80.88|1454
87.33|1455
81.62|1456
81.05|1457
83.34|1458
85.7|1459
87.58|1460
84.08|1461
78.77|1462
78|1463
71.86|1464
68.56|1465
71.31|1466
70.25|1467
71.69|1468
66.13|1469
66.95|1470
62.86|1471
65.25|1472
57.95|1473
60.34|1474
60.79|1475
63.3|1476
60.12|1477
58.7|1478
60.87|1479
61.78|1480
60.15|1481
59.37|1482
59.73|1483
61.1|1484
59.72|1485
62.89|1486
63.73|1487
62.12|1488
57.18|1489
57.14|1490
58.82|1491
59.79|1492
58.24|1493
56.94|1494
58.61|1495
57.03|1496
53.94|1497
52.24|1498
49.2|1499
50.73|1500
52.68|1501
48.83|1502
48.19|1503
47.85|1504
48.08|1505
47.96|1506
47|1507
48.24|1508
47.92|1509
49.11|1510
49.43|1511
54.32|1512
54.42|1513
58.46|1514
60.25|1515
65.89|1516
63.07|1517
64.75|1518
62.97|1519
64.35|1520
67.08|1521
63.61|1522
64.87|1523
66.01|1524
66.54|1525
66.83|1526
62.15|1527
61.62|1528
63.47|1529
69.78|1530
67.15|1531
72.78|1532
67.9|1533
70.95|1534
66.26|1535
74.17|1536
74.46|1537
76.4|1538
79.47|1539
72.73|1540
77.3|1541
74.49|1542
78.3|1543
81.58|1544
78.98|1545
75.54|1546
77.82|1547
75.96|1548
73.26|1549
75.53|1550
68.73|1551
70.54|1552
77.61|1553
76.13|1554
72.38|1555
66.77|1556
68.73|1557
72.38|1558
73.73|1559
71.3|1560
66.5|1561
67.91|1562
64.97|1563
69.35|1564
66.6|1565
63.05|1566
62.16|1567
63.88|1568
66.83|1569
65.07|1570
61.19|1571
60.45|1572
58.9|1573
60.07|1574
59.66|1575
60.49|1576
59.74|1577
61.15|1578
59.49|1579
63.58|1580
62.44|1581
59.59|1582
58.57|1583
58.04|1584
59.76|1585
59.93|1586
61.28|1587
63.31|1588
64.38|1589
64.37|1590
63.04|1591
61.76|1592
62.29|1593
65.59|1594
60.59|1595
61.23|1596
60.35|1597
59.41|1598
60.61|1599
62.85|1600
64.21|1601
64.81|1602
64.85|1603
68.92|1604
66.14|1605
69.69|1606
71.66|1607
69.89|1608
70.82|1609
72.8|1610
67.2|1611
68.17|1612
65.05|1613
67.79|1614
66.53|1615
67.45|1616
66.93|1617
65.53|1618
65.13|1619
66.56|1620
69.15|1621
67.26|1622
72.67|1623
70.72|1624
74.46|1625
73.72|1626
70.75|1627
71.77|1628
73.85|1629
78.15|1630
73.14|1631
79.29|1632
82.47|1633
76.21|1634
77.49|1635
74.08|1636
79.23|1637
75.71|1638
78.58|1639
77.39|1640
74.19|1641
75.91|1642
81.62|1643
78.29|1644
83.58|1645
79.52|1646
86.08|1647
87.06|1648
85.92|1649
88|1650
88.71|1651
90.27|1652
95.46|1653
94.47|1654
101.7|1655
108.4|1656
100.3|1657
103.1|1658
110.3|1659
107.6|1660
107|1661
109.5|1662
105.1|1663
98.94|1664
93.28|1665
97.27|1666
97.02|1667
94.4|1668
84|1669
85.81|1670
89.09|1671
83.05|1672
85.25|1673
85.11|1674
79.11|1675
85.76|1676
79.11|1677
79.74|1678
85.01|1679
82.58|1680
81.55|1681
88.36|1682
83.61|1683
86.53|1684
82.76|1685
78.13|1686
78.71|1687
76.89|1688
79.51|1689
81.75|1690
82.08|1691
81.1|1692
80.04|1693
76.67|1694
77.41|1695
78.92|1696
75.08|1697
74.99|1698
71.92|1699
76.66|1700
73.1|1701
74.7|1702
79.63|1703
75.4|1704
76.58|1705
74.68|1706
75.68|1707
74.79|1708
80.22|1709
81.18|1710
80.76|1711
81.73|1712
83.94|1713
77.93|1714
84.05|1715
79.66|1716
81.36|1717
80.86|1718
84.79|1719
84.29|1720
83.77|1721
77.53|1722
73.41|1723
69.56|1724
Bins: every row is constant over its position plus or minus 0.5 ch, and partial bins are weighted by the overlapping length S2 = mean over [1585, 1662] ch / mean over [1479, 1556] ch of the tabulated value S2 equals 1.19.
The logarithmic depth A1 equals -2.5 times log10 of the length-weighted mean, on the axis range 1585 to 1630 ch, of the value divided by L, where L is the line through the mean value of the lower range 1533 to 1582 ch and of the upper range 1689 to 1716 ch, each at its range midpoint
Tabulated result 0.09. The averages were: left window 69.2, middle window 66.5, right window 78.2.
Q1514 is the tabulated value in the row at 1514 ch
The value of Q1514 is 58.46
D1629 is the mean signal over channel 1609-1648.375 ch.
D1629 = 73.8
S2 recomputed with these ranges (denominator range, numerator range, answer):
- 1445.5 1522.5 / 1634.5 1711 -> 1.31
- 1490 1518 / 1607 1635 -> 1.32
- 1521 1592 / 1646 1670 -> 1.43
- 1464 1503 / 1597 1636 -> 1.16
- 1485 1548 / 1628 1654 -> 1.30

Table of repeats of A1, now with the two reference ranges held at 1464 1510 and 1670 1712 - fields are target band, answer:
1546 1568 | -0.077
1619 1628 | 0.036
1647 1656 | -0.212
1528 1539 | -0.115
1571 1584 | 0.129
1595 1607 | 0.102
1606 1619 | 0.052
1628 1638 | -0.043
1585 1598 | 0.120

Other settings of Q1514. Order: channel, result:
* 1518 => 64.75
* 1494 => 56.94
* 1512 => 54.32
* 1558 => 72.38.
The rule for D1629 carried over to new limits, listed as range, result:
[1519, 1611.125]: 67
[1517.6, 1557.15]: 70.9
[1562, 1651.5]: 68.7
